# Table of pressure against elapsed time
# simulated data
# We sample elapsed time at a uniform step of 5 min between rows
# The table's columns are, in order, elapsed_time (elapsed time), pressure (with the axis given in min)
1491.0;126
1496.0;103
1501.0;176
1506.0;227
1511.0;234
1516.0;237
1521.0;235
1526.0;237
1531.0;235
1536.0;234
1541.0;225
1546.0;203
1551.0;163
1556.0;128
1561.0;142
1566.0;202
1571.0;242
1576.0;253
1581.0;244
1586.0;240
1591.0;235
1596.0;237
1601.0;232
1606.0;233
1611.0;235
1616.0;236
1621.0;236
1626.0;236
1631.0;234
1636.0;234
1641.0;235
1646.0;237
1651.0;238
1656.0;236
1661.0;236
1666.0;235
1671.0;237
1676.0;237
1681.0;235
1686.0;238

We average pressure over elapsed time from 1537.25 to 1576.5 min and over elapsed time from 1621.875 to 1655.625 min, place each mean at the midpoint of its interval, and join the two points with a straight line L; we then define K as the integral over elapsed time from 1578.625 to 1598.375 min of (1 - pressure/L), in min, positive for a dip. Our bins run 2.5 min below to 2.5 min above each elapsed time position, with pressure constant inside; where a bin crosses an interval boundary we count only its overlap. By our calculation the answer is -2.8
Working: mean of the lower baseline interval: 193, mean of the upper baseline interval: 236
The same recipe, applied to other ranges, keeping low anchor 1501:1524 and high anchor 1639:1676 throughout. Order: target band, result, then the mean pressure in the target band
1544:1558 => 4.0 min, 165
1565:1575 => 0.0 min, 230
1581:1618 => -0.5 min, 236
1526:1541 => -0.3 min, 233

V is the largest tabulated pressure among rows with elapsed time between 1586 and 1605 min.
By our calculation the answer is 240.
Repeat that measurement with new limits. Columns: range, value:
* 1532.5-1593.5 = 253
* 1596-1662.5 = 238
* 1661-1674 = 237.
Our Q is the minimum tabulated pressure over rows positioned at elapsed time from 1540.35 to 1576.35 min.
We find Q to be 128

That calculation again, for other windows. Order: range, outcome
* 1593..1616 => 232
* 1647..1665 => 236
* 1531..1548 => 203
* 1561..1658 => 142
